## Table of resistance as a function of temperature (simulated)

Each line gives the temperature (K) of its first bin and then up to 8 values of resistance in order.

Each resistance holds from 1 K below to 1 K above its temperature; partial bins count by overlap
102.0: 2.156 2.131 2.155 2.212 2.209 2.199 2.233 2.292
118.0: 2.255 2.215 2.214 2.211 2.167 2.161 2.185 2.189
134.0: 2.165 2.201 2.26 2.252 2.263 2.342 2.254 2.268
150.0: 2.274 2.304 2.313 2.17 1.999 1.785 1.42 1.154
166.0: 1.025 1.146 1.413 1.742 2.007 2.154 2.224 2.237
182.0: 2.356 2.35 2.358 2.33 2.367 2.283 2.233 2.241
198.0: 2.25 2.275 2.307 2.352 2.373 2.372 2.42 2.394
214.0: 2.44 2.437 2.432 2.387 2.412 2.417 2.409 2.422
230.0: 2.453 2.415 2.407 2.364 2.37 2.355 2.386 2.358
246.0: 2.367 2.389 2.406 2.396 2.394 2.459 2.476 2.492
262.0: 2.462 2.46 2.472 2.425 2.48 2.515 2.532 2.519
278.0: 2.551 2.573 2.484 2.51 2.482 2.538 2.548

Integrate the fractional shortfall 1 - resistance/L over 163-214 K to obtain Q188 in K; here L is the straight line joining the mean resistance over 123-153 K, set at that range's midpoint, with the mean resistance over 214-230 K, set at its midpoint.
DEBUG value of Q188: 5.4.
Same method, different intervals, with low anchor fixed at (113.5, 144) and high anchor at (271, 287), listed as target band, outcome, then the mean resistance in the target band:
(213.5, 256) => 0.5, 2.4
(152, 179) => 6.3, 1.76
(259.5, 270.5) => 0.1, 2.46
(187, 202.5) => 0.4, 2.29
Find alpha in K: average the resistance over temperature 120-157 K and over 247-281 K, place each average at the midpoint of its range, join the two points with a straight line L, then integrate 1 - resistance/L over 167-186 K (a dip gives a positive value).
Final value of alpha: 2.7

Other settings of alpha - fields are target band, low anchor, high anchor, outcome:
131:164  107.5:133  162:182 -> -3.0 K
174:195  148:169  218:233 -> -2.6 K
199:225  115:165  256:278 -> -0.6 K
